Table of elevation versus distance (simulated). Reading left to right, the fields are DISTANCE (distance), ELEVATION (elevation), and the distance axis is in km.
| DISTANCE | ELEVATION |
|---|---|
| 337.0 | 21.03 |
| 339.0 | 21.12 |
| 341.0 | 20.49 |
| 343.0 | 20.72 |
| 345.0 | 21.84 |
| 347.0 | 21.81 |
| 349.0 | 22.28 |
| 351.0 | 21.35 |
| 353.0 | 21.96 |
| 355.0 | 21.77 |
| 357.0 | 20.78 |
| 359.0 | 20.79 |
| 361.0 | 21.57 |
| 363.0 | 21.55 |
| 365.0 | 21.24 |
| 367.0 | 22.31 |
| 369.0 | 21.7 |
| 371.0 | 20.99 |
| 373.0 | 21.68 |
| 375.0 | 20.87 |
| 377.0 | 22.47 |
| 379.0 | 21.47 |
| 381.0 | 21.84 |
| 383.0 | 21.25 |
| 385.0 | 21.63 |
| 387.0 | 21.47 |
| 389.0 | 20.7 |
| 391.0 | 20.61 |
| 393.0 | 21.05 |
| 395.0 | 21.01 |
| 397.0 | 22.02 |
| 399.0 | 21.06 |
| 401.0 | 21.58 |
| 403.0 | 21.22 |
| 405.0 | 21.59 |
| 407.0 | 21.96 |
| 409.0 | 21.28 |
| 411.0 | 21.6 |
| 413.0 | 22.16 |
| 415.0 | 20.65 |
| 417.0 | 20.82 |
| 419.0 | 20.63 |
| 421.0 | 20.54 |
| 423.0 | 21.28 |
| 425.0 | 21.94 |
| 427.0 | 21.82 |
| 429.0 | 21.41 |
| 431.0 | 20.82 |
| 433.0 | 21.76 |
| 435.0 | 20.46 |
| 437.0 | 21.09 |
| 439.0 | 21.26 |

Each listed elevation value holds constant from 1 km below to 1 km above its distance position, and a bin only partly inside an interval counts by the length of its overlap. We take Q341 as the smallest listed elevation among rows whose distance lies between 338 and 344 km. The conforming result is 20.49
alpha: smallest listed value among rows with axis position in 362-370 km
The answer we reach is 21.24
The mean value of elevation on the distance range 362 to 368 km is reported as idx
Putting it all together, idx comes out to 21.7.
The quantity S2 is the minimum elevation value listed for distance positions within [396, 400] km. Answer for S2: 21.06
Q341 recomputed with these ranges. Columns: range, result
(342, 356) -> 20.72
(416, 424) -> 20.54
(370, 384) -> 20.87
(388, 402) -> 20.61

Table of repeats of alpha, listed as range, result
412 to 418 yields 20.65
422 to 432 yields 20.82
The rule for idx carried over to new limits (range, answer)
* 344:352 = 21.8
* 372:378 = 21.7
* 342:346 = 21.3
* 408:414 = 21.7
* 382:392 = 21.1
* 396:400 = 21.5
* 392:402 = 21.3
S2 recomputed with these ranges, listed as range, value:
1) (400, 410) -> 21.22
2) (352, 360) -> 20.78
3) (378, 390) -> 20.7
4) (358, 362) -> 20.79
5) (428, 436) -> 20.46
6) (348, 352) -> 21.35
